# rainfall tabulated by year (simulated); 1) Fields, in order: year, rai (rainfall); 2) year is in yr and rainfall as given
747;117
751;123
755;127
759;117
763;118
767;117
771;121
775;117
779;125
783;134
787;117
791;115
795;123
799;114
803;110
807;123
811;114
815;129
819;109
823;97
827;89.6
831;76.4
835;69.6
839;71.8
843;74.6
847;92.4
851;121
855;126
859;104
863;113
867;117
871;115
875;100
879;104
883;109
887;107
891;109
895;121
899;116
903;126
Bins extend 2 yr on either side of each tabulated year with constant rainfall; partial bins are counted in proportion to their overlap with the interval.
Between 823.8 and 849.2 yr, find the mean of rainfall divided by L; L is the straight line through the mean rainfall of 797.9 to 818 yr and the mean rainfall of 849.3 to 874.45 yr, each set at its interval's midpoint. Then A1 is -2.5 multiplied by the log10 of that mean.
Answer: 0.40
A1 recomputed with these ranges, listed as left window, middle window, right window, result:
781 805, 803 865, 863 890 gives 0.13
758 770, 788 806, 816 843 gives -0.14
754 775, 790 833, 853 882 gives 0.07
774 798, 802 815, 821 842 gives -0.17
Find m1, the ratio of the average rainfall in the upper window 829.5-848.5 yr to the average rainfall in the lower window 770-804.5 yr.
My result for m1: 0.64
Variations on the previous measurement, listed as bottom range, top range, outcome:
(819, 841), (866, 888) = 1.30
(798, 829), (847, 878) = 1.01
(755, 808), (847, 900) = 0.93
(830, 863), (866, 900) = 1.18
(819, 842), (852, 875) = 1.37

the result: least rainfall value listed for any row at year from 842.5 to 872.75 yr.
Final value 74.6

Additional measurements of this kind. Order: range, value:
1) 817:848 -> 69.6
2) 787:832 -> 76.4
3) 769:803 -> 110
